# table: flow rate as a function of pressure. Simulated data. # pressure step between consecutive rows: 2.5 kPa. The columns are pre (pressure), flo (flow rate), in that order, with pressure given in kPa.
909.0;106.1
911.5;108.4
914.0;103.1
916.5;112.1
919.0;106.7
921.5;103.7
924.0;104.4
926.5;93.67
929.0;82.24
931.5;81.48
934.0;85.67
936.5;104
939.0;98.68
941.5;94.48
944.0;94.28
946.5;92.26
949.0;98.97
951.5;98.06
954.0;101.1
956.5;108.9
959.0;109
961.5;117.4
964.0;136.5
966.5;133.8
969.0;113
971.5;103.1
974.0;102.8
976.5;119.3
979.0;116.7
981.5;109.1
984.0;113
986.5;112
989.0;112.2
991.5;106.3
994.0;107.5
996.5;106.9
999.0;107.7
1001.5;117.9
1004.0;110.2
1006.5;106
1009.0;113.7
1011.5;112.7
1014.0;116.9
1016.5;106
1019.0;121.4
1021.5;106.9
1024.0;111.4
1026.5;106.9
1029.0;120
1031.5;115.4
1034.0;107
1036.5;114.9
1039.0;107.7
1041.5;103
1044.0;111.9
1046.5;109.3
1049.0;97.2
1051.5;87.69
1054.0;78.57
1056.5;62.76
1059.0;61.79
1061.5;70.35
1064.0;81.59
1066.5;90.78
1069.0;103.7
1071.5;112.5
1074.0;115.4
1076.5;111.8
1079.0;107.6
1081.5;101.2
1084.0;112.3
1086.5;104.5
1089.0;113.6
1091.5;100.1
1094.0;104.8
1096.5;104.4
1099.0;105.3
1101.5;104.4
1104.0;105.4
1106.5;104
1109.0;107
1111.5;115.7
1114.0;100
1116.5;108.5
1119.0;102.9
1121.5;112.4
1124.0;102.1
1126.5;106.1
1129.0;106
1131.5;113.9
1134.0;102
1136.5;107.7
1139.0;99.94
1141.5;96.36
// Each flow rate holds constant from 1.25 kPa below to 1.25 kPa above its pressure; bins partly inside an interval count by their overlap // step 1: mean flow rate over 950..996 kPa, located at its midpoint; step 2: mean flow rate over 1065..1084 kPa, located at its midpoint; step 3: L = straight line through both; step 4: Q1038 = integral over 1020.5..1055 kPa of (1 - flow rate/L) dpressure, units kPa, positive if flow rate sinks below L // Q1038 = 0.8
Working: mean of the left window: 112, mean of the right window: 106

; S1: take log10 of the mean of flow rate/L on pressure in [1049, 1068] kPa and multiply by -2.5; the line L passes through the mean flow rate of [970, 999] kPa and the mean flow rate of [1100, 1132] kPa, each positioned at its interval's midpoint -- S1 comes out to 0.35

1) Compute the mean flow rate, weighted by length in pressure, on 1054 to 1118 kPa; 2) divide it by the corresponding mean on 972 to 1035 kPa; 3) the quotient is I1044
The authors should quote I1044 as 0.90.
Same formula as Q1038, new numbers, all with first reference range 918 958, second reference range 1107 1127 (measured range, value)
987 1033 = -4.84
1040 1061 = 2.94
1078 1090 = -0.32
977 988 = -1.54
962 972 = -2.47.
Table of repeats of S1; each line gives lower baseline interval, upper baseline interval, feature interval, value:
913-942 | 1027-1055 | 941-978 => -0.09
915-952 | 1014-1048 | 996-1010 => -0.04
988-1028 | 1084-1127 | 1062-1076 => 0.08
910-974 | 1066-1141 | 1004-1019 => -0.07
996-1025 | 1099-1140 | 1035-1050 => 0.02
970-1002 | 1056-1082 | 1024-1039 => -0.12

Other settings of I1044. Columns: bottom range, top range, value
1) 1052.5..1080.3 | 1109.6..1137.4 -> 1.18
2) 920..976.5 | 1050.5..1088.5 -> 0.91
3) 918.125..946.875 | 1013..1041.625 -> 1.18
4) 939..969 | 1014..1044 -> 1.03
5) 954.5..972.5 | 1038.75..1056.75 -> 0.82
